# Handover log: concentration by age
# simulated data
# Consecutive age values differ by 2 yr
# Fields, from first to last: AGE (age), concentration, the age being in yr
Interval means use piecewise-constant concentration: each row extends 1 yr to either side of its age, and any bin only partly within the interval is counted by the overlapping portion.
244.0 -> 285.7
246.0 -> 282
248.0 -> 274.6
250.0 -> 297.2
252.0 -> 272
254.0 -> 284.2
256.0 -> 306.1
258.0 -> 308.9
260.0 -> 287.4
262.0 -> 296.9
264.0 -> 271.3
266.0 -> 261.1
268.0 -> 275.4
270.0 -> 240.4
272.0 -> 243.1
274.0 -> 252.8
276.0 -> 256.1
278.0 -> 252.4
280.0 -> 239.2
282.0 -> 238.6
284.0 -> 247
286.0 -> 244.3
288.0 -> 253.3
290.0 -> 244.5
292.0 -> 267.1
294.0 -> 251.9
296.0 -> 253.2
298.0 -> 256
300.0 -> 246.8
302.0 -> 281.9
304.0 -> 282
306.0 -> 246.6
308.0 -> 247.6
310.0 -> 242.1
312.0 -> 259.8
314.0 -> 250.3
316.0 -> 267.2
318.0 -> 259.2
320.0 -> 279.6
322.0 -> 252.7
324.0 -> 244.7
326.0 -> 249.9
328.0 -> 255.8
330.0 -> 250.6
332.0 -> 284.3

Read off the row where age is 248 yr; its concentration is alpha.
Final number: 274.6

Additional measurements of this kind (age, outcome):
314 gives 250.3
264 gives 271.3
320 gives 279.6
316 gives 267.2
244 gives 285.7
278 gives 252.4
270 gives 240.4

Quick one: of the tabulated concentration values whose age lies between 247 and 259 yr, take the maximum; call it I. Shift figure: 308.9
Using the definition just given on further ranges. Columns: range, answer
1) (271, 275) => 252.8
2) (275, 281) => 256.1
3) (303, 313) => 282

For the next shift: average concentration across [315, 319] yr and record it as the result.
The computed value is 263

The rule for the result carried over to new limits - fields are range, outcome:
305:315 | 249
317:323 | 264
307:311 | 245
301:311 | 260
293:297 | 253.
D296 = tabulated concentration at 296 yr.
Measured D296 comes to 253.2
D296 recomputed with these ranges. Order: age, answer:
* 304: 282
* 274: 252.8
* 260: 287.4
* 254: 284.2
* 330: 250.6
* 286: 244.3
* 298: 256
